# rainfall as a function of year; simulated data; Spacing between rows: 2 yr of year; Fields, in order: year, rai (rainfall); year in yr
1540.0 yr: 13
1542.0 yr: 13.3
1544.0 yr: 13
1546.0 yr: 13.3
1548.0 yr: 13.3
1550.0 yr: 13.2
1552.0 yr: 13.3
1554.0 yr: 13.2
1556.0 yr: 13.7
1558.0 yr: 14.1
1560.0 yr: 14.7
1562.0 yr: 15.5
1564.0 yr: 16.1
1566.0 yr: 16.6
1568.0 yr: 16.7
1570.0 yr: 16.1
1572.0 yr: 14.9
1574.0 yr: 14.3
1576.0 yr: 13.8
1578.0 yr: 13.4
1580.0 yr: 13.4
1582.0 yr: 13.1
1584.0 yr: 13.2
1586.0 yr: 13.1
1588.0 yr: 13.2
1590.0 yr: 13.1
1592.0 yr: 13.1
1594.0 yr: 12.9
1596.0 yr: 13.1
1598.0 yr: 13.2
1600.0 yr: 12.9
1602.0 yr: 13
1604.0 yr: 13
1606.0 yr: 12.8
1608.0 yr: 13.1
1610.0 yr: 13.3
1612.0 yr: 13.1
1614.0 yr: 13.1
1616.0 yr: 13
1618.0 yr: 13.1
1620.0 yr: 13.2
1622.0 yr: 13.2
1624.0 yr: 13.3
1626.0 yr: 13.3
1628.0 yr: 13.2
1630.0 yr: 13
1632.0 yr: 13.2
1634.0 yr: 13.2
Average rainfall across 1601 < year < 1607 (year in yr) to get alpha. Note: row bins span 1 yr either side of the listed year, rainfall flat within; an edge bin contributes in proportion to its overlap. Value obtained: 12.9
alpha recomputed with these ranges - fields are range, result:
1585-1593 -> 13.1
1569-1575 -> 15.1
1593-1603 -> 13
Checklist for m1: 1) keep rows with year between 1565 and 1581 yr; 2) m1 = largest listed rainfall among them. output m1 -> 16.7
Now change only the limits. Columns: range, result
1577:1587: 13.4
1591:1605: 13.2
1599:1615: 13.3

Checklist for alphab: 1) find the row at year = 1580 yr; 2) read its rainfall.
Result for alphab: 13.4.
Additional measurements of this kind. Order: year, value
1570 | 16.1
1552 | 13.3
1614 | 13.1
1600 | 12.9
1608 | 13.1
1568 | 16.7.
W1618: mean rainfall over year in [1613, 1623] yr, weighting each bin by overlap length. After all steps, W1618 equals 13.1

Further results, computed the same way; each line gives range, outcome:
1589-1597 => 13.1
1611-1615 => 13.1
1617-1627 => 13.2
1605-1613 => 13.1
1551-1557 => 13.4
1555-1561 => 14.2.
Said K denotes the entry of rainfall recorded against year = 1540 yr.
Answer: 13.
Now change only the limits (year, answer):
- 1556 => 13.7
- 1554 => 13.2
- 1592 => 13.1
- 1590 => 13.1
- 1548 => 13.3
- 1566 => 16.6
